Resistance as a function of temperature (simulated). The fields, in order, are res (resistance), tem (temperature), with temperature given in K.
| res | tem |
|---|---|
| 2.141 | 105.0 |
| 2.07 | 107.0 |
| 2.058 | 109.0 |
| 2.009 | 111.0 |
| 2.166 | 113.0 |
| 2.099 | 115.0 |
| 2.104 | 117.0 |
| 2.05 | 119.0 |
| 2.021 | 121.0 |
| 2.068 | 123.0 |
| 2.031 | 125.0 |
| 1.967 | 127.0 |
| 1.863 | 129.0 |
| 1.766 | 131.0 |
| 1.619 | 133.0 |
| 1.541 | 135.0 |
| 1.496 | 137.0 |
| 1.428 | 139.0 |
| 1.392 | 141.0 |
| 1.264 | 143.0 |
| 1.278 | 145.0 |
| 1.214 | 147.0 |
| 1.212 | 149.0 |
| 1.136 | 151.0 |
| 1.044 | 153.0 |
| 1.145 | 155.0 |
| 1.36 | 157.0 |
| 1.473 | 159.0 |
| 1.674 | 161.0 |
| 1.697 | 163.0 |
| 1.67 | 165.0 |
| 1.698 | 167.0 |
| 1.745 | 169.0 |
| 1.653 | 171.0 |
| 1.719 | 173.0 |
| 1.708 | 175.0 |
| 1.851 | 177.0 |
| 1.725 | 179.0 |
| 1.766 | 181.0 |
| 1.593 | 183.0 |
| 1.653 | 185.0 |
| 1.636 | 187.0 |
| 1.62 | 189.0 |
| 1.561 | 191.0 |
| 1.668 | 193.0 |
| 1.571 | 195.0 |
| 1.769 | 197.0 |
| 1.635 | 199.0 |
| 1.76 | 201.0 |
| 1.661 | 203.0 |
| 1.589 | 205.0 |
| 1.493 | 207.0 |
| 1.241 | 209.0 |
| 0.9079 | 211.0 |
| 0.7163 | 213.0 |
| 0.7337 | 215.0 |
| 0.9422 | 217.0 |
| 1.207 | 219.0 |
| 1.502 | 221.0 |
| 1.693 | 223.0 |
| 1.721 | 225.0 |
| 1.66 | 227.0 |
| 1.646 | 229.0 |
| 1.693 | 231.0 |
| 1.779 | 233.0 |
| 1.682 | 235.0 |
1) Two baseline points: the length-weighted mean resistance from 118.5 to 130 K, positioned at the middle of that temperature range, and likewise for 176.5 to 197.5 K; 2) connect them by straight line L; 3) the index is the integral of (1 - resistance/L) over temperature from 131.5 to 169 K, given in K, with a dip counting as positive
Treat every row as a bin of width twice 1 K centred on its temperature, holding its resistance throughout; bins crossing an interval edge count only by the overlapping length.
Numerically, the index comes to 8.8 K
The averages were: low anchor 2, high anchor 1.67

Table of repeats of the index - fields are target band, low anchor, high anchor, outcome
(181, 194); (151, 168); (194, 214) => -1.74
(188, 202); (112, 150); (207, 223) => -4.55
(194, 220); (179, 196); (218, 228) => 4.43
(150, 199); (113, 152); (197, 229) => -2.32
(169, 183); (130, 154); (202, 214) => -4.38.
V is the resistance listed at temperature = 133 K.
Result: 1.619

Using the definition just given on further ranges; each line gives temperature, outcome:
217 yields 0.9422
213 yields 0.7163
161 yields 1.674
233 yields 1.779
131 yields 1.766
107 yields 2.07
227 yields 1.66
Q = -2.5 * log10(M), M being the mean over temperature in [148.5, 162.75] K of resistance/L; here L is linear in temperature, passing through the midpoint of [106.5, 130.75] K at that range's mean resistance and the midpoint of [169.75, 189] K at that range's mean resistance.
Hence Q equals 0.35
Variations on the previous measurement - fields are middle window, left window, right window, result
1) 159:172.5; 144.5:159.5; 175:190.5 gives -0.171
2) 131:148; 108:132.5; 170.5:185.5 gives 0.319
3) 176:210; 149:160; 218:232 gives -0.152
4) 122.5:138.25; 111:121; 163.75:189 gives 0.125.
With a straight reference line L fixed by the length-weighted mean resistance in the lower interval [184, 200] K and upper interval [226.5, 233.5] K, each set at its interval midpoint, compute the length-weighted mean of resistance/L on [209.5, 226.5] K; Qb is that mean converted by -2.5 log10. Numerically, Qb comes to 0.37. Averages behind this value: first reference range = 1.64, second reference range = 1.69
